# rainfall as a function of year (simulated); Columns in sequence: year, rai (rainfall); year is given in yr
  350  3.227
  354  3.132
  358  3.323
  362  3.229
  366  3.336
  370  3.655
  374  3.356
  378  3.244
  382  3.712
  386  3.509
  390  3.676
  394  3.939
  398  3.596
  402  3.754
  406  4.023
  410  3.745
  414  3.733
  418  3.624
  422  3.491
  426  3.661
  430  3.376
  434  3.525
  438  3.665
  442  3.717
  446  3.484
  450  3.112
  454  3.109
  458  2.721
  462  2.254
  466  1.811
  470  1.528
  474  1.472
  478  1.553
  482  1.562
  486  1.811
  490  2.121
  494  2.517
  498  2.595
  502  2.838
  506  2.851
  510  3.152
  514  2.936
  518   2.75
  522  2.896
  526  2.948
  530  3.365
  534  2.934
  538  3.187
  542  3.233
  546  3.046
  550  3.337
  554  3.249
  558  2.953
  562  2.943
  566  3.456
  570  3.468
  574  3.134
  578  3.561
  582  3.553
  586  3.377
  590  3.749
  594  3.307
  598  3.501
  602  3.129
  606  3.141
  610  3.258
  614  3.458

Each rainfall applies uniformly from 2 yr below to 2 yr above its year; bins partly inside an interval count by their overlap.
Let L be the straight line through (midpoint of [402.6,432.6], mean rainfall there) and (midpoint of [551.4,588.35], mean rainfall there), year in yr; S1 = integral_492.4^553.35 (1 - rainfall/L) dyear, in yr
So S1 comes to 7.7 yr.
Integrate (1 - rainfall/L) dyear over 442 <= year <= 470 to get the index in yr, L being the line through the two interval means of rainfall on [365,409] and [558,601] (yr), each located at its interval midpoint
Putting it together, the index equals 6.4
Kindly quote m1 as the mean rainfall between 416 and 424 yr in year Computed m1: 3.56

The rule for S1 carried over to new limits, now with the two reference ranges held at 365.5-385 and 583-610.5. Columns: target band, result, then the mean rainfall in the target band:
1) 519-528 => 1.3 yr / 2.9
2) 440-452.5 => 0.0 yr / 3.42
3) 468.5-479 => 5.9 yr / 1.51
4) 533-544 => 0.8 yr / 3.13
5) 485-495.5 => 3.8 yr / 2.16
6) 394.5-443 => -3.0 yr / 3.67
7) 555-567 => 1.0 yr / 3.1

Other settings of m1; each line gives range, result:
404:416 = 3.83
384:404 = 3.69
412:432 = 3.58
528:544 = 3.18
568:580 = 3.39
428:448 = 3.55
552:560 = 3.1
